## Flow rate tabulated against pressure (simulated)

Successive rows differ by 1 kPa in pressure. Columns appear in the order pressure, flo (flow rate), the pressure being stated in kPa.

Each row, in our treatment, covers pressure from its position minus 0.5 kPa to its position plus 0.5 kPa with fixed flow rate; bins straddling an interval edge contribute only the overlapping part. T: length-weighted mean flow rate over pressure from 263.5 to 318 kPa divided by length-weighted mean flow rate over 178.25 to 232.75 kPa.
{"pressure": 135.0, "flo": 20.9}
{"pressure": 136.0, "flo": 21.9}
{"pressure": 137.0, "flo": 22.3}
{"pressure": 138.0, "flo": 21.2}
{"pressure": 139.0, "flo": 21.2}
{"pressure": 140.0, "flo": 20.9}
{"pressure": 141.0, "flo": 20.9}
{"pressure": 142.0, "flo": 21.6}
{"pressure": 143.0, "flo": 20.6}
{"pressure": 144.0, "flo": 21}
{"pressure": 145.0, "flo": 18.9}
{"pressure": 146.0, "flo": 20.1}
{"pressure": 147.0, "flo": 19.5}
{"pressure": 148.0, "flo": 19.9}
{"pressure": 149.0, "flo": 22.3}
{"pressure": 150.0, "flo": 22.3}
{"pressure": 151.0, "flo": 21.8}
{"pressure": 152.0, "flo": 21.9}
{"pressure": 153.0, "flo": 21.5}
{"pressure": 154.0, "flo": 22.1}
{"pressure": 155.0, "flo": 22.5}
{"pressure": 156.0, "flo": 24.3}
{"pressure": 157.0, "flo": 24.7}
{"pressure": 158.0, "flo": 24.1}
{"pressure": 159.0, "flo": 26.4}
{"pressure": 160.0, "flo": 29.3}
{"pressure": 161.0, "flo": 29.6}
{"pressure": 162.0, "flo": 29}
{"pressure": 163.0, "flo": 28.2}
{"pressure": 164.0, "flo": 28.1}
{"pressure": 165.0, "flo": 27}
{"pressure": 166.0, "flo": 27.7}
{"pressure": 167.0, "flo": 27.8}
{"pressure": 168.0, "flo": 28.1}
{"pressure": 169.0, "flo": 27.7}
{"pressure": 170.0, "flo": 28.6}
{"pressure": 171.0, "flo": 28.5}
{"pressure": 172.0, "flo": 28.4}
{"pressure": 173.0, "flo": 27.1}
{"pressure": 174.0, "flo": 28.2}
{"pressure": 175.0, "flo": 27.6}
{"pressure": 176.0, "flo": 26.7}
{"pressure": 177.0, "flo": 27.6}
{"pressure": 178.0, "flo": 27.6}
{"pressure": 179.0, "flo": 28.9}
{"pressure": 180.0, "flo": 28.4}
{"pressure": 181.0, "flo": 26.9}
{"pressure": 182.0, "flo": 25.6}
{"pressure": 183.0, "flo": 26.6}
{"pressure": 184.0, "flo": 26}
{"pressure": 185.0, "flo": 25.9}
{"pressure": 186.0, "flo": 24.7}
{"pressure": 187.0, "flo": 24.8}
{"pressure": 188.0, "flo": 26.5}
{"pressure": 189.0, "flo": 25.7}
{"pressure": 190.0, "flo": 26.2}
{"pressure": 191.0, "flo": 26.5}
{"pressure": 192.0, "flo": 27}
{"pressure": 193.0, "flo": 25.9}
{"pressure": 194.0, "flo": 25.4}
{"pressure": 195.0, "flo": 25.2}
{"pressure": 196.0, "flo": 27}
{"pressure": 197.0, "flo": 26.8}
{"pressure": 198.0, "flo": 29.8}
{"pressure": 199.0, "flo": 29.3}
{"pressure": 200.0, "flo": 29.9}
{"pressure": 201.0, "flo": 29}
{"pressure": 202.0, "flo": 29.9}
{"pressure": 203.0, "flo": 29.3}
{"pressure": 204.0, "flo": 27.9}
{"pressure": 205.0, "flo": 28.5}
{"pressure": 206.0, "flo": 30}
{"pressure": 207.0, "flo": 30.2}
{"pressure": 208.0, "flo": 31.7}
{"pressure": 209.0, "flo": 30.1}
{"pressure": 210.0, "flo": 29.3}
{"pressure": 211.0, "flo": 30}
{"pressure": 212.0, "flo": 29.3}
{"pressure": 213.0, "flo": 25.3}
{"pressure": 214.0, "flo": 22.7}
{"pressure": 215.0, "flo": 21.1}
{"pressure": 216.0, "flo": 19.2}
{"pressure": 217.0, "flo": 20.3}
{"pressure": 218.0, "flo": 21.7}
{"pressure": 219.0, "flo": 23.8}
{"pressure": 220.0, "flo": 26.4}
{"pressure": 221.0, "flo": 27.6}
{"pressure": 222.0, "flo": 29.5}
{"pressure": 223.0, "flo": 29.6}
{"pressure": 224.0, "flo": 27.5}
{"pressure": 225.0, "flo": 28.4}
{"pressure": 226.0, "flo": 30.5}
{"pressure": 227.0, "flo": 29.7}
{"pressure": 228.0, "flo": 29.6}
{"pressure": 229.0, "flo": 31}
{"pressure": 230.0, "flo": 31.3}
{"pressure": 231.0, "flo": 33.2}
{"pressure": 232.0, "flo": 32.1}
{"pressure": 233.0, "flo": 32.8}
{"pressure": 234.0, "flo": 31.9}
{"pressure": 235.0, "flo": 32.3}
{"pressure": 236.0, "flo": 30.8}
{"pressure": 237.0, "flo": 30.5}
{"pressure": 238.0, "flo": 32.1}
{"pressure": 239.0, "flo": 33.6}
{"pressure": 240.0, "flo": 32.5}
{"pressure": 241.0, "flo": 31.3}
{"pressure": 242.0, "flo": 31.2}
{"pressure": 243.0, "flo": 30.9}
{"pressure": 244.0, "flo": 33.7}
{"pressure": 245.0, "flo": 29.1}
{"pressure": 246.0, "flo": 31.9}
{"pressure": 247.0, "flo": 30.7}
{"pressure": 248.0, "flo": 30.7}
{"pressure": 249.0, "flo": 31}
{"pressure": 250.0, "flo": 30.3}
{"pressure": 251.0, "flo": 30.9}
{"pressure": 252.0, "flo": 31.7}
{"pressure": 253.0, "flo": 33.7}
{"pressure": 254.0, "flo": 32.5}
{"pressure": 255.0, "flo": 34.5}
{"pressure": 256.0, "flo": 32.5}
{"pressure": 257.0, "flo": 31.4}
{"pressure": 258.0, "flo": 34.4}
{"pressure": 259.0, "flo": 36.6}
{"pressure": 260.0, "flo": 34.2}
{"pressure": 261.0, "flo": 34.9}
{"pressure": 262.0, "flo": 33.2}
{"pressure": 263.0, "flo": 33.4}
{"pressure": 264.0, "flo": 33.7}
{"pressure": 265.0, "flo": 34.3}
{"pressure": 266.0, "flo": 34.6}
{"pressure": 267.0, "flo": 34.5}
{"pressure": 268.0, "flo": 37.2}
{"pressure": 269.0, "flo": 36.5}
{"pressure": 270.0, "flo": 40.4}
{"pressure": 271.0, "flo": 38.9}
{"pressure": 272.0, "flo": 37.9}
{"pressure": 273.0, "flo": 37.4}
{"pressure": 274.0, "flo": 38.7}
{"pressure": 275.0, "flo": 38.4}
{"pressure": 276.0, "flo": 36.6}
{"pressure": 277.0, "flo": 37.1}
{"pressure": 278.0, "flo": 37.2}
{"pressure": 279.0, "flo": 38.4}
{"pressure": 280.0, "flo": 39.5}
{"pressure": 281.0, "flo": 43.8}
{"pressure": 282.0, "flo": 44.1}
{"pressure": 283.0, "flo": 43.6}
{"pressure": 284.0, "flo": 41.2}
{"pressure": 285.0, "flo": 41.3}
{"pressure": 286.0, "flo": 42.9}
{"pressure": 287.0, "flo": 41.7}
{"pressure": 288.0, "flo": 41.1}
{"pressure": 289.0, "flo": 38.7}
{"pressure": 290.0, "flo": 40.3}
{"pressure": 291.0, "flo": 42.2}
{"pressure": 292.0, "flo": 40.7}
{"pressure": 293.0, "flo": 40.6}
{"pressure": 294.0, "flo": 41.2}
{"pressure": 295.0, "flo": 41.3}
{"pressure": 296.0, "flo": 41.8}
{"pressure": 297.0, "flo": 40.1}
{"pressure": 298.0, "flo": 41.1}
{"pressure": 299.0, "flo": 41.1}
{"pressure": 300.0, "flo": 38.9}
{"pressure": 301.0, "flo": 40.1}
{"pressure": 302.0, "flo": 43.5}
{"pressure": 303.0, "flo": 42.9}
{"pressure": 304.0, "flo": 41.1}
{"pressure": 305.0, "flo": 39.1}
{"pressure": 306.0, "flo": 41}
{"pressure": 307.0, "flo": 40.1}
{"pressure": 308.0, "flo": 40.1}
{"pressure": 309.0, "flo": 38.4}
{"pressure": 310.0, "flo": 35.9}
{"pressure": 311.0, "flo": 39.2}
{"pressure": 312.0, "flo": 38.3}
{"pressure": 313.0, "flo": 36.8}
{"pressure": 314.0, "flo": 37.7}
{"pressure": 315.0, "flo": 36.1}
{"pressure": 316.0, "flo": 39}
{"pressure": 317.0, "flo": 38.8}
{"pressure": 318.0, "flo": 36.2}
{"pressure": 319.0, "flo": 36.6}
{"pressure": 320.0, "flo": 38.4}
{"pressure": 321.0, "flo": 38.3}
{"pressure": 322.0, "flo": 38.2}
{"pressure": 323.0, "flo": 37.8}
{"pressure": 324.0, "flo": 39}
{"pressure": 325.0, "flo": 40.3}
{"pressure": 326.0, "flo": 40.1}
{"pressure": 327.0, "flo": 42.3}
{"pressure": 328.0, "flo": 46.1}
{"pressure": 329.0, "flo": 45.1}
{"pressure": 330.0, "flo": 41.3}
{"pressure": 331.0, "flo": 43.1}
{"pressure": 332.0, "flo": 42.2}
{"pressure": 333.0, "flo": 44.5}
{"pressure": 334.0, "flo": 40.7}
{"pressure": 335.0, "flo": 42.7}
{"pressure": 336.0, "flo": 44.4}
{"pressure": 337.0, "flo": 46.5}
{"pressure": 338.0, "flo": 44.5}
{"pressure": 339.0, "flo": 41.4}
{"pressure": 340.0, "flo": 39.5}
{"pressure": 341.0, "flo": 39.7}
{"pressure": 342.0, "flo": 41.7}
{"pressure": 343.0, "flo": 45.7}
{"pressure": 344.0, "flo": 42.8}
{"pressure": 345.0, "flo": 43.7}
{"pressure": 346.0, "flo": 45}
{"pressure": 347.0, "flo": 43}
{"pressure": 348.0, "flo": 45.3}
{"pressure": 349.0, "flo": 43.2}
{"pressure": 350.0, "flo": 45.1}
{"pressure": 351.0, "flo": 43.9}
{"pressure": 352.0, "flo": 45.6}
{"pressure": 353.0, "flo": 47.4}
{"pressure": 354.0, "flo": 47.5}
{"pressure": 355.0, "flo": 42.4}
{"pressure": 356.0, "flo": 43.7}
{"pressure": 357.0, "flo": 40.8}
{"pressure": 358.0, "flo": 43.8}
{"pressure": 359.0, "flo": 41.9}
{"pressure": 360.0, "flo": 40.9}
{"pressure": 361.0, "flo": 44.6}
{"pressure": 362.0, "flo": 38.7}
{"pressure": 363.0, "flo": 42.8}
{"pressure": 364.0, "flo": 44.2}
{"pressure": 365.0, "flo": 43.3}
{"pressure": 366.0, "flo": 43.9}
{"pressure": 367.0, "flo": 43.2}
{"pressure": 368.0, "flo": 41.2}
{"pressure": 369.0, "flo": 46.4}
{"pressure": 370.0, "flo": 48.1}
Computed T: 1.43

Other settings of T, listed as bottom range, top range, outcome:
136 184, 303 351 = 1.65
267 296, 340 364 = 1.09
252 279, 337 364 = 1.22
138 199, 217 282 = 1.30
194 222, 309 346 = 1.50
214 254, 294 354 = 1.40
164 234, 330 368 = 1.56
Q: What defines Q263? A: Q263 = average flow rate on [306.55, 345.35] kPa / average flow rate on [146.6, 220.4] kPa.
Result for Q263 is 1.5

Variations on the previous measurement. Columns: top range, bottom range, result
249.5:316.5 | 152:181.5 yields 1.42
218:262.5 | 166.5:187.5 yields 1.15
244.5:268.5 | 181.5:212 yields 1.19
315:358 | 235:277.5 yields 1.25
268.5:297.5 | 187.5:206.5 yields 1.45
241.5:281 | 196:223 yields 1.27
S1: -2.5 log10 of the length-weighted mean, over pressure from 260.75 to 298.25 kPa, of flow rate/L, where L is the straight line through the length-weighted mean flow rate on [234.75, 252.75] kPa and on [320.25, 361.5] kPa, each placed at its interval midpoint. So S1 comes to -0.10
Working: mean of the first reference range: 31.4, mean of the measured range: 39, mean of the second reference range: 42.8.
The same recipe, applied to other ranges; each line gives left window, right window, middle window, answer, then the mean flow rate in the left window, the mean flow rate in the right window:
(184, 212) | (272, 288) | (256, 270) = 0.087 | 27.9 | 40.1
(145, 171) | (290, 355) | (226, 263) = 0.049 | 24.9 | 41.3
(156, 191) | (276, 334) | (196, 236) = 0.106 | 27.1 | 40.3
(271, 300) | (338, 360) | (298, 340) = 0.041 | 40.3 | 43.4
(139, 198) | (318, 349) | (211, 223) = 0.218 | 25.3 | 41.9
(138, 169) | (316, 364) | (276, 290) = -0.113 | 23.8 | 42.3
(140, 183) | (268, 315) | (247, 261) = 0.096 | 25.2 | 39.9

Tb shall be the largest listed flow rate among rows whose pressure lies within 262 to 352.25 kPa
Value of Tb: 46.5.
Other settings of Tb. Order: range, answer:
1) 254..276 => 40.4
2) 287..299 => 42.2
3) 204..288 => 44.1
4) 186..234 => 33.2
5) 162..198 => 29.8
